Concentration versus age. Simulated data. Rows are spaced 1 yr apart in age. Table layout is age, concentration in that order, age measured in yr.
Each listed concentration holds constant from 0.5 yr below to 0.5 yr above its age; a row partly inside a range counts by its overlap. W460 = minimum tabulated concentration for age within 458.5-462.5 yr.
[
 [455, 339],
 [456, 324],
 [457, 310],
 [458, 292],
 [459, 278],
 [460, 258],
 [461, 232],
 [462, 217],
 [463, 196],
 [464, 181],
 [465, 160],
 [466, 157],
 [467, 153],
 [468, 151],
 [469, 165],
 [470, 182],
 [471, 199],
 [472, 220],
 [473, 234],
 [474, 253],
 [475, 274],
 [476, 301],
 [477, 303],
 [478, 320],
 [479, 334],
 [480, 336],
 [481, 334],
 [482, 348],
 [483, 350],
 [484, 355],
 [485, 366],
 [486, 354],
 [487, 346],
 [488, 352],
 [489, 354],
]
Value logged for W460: 217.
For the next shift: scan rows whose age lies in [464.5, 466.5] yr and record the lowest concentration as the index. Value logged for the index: 157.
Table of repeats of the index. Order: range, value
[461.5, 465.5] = 160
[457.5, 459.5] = 278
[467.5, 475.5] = 151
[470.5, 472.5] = 199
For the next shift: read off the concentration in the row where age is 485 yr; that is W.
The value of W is 366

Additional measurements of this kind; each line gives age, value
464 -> 181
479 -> 334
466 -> 157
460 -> 258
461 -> 232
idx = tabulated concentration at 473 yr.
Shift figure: 234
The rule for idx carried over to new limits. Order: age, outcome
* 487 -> 346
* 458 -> 292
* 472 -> 220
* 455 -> 339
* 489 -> 354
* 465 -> 160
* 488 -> 352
